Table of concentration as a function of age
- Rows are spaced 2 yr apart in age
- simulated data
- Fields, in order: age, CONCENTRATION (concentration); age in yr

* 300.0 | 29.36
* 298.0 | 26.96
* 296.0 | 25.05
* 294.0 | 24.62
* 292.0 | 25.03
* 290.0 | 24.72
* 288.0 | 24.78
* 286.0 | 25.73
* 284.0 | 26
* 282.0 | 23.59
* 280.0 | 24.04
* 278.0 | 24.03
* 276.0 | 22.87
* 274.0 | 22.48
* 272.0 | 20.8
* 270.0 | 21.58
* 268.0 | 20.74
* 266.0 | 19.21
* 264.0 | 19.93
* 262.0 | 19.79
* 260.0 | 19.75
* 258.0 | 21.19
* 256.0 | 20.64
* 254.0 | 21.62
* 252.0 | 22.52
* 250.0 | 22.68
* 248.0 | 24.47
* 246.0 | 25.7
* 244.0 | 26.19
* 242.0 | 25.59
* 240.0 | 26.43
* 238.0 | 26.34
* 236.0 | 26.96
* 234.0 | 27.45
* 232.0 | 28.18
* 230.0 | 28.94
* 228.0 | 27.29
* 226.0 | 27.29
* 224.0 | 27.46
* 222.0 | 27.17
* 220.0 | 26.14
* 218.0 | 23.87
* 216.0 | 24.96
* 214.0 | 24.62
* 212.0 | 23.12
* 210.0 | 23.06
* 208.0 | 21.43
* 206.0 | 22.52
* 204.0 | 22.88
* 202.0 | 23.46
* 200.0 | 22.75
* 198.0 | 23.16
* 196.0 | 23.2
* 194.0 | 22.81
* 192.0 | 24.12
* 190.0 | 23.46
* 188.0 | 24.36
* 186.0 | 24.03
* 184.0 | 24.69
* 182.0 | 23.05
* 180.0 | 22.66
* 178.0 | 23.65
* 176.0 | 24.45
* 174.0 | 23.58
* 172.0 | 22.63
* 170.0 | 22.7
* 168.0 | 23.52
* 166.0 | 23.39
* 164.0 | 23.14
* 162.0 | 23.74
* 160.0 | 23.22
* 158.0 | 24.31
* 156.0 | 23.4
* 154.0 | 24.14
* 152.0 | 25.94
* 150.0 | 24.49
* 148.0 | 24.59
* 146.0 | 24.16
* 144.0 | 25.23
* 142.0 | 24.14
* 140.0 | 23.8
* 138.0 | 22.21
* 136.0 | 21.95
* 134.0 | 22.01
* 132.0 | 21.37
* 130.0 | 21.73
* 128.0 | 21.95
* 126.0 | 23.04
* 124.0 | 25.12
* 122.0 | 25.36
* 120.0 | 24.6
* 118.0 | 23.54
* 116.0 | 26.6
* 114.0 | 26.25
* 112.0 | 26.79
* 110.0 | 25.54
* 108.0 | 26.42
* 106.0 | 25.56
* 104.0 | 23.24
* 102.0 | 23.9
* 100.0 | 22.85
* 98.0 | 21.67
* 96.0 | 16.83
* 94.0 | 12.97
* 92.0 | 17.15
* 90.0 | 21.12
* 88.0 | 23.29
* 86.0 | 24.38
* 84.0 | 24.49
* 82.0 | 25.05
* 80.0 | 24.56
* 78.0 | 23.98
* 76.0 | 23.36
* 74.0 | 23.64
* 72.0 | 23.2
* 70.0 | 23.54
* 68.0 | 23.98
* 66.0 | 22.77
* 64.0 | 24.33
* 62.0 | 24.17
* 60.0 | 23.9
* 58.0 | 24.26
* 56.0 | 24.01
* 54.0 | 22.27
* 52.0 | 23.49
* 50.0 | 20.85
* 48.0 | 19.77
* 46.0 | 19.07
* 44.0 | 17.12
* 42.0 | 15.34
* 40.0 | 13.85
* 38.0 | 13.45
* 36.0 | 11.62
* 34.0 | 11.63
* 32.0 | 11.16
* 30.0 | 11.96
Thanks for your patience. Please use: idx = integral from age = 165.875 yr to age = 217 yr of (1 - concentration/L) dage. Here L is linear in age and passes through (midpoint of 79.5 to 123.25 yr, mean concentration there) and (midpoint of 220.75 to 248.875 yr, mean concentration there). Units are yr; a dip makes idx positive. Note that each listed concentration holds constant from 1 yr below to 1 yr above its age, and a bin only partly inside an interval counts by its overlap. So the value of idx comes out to 4.52 yr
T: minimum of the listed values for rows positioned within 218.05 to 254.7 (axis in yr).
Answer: 21.62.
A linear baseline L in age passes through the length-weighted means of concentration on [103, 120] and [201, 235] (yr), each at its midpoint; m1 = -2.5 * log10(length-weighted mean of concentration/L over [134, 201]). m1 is 0.08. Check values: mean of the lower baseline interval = 25.4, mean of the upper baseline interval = 25.3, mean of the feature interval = 23.6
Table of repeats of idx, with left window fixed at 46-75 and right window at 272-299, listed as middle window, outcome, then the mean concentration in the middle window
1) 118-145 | 0.2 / 23.3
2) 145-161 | -0.5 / 24.3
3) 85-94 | 1.0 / 20.5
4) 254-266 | 2.0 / 20.3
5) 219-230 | -1.4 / 27.2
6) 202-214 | 0.6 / 22.8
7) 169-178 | 0.1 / 23.4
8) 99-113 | -1.0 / 24.9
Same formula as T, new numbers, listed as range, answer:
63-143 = 12.97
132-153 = 21.37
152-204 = 22.63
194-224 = 21.43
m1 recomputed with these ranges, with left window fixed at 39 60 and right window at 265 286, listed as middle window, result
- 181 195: -0.099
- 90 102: 0.094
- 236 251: -0.142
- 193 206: -0.056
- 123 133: -0.079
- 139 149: -0.150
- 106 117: -0.249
